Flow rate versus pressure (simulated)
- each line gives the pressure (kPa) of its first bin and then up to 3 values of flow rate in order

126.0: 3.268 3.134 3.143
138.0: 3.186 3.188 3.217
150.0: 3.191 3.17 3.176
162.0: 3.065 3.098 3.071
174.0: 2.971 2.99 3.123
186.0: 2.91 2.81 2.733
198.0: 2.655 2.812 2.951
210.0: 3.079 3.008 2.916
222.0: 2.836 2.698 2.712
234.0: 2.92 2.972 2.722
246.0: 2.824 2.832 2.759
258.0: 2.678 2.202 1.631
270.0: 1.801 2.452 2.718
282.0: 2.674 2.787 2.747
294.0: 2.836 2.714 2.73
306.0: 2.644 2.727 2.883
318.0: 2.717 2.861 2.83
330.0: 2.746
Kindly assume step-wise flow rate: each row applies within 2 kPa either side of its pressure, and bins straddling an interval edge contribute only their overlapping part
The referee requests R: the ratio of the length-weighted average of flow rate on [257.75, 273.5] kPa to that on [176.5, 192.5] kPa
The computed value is 0.7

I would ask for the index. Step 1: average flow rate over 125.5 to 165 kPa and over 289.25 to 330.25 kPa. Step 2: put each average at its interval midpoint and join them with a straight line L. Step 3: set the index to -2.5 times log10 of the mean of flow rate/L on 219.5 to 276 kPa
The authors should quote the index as 0.14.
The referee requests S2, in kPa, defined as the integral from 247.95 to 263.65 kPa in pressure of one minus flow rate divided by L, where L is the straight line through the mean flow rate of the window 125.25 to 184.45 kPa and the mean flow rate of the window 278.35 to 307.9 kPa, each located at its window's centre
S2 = 1.2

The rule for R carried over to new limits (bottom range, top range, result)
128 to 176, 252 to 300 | 0.80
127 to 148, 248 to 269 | 0.75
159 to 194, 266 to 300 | 0.85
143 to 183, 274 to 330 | 0.88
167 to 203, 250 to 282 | 0.82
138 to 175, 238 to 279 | 0.79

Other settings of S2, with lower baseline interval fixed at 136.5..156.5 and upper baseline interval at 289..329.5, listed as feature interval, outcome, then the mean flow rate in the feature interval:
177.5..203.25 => 1.9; 2.86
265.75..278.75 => 3.2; 2.17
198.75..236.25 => 1.6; 2.87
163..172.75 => 0.2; 3.07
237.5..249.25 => 0.5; 2.82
